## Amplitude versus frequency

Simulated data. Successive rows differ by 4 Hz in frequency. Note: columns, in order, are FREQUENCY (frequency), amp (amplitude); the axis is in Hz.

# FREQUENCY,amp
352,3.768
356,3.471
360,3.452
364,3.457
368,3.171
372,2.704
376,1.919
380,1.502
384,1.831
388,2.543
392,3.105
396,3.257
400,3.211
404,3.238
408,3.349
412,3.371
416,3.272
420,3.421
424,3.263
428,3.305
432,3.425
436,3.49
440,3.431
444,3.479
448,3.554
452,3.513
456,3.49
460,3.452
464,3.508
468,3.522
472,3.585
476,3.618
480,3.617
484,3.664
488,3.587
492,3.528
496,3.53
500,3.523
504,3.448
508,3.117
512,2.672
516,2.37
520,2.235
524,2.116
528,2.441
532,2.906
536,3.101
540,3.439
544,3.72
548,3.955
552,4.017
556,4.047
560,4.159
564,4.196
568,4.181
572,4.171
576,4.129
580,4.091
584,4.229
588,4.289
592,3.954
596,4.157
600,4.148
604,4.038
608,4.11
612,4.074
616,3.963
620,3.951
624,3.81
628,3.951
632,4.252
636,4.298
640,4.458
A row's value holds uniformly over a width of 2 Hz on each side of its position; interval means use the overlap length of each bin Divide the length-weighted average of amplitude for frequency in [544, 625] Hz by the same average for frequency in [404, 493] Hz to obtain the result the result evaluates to 1.2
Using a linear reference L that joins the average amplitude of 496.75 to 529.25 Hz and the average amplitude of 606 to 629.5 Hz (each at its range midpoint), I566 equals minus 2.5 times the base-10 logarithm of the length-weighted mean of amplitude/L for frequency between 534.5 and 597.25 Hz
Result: -0.18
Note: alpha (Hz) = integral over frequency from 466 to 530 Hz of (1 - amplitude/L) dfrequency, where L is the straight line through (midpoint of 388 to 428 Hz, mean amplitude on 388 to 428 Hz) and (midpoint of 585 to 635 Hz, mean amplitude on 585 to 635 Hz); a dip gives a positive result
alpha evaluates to 7.7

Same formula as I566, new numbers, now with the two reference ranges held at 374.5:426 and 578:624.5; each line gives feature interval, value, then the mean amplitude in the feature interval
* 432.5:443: -0.12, 3.46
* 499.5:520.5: 0.21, 2.9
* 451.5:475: -0.08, 3.52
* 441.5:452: -0.12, 3.51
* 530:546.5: 0.12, 3.31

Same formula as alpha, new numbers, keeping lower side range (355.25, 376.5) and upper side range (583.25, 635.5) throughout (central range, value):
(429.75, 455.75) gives -0.7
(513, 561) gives 7.8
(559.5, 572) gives -0.9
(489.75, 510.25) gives 1.2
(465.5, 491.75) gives -0.4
